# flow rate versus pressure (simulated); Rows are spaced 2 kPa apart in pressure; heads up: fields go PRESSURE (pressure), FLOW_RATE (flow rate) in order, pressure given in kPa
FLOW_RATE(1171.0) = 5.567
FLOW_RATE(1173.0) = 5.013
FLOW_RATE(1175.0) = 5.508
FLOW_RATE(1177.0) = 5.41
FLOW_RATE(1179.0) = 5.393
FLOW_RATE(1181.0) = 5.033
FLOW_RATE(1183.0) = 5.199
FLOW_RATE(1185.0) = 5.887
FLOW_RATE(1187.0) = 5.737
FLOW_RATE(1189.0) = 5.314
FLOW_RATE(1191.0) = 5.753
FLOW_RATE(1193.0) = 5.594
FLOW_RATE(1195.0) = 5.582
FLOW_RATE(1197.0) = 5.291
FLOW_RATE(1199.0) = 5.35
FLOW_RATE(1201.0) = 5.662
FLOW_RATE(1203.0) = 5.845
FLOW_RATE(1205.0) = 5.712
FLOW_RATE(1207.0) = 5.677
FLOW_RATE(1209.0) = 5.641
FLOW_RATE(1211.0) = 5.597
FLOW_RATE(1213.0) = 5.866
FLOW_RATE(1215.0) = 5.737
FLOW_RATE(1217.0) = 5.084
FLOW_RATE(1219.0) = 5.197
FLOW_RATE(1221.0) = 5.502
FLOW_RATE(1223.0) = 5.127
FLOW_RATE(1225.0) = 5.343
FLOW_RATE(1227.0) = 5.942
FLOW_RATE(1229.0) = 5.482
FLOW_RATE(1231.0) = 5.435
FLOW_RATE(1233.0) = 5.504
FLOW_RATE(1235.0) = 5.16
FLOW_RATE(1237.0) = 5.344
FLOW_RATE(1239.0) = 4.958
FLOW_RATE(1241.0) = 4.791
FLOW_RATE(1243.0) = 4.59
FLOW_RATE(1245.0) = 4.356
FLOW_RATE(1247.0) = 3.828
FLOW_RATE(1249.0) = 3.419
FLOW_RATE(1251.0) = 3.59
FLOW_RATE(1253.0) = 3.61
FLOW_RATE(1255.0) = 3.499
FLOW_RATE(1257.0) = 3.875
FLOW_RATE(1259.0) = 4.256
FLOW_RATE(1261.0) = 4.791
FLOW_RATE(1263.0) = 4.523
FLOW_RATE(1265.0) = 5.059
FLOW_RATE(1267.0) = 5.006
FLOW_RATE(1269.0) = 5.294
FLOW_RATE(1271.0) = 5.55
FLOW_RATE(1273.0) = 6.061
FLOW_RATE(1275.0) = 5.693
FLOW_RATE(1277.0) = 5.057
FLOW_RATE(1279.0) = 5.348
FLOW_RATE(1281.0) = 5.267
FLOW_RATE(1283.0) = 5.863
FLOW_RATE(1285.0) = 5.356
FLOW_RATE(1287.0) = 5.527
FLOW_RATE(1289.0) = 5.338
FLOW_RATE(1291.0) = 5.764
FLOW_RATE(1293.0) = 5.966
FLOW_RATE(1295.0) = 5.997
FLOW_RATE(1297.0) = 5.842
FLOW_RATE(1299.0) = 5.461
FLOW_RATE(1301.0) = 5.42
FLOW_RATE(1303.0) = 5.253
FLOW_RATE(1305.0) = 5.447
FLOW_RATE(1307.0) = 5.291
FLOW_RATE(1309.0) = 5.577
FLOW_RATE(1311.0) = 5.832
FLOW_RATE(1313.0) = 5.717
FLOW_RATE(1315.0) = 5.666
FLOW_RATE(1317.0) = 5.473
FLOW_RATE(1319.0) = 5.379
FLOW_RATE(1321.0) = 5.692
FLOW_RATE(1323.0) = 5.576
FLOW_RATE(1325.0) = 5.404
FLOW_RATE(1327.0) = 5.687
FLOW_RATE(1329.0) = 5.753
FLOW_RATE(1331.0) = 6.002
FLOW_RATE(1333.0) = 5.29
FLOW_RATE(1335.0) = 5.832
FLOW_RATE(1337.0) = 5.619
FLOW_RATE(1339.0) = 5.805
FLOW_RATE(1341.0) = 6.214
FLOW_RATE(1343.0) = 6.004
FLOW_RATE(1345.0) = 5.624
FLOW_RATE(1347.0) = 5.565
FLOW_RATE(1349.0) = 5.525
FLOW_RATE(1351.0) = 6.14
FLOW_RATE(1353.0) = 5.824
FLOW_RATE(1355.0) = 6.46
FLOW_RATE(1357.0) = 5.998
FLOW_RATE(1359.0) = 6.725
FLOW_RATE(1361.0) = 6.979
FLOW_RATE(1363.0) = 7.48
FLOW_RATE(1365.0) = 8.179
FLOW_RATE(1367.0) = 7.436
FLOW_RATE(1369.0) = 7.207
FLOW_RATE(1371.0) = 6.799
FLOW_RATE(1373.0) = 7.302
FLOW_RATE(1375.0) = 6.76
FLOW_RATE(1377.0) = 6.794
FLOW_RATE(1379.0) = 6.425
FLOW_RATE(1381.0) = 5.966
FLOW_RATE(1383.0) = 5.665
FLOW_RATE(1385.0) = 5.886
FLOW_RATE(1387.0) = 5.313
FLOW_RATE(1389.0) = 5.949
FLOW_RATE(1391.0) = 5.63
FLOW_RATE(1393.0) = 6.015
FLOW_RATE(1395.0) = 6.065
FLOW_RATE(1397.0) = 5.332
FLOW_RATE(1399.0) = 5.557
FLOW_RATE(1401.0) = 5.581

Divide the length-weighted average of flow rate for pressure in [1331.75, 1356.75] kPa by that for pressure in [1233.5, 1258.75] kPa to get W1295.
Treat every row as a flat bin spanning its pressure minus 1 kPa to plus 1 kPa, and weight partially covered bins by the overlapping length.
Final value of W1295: 1.36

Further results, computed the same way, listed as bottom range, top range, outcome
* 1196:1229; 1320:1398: 1.11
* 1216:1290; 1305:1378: 1.23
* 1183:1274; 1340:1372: 1.27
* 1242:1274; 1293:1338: 1.26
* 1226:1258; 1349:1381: 1.48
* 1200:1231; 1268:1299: 1.01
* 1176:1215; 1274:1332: 1.00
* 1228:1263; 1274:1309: 1.23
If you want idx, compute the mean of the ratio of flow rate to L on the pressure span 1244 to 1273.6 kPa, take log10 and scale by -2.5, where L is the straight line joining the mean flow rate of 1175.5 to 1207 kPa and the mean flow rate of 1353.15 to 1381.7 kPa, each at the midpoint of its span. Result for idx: 0.34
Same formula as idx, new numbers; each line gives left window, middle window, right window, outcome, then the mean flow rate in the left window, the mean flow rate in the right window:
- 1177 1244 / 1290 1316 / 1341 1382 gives 0.09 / 5.43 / 6.55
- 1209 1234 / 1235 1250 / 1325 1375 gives 0.24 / 5.49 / 6.3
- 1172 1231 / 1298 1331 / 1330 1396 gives 0.09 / 5.5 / 6.26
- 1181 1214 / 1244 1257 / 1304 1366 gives 0.46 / 5.59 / 5.93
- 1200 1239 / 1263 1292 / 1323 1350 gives 0.04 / 5.5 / 5.71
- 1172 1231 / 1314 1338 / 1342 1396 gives 0.10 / 5.5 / 6.36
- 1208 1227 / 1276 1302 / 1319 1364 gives 0.04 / 5.48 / 5.95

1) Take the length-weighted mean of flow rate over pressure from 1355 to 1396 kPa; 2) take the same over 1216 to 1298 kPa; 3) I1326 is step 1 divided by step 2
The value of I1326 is 1.3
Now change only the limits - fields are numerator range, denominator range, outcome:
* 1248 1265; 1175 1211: 0.72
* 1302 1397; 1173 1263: 1.18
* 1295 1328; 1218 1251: 1.12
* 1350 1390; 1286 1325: 1.18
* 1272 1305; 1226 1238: 1.02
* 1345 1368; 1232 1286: 1.36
